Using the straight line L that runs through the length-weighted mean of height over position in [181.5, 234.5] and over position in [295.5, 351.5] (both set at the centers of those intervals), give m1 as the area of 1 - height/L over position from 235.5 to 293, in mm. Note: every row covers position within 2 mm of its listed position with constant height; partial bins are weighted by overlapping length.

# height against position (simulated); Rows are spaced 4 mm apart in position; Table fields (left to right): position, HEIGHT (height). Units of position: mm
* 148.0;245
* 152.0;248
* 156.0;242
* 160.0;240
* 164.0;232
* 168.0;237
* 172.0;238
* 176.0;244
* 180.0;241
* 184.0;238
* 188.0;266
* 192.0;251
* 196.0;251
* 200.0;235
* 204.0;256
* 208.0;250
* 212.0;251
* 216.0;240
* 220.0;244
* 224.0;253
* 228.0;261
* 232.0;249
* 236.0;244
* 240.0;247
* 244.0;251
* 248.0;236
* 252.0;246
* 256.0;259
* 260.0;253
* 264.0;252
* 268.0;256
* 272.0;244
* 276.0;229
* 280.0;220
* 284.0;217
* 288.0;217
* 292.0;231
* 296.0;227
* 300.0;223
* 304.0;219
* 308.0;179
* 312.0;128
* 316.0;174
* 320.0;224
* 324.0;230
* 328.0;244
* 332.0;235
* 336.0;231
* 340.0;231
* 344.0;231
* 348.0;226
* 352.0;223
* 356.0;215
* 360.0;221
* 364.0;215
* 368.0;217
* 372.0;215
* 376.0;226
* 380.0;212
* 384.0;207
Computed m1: -1.92 mm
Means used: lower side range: 249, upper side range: 214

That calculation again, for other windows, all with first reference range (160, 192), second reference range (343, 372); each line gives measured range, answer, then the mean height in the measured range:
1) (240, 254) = -0.6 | 245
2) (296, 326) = 3.6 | 199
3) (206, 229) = -1.1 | 249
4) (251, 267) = -1.4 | 253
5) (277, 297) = 0.6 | 222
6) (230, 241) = -0.5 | 247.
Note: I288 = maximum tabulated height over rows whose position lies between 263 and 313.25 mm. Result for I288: 256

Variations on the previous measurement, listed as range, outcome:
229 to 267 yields 259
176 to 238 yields 266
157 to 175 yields 240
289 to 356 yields 244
